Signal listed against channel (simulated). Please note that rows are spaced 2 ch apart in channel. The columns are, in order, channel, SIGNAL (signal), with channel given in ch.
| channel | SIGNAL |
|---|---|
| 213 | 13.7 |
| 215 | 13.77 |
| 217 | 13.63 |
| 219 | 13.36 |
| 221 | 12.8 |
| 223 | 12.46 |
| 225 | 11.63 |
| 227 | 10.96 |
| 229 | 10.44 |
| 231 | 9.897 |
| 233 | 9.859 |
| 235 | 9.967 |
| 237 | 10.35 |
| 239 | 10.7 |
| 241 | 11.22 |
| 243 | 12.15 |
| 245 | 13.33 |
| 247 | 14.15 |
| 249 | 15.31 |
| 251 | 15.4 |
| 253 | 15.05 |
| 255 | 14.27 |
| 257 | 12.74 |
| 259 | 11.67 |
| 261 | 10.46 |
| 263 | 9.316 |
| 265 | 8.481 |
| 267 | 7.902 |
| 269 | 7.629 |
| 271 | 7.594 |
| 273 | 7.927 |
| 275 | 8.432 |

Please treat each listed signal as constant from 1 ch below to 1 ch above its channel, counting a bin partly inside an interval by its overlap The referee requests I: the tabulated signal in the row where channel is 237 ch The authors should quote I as 10.35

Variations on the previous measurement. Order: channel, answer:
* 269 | 7.629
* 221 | 12.8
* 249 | 15.31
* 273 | 7.927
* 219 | 13.36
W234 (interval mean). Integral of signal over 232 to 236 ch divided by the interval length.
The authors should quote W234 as 9.91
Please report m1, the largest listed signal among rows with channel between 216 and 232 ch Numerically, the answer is 13.63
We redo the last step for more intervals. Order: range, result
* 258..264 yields 11.67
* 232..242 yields 11.22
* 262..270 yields 9.316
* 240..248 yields 14.15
